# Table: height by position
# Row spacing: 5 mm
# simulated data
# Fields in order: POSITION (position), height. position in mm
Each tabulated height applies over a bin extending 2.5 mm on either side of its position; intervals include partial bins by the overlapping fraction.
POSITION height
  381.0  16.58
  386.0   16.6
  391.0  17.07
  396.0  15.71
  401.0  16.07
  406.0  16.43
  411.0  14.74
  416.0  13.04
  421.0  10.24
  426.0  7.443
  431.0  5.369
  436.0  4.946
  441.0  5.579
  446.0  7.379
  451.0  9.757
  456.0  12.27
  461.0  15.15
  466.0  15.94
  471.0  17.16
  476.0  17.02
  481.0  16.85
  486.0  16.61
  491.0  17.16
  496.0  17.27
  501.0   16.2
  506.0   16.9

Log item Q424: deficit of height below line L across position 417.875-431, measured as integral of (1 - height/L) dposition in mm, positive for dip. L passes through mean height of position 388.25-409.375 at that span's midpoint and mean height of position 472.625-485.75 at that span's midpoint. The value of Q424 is 6.44 mm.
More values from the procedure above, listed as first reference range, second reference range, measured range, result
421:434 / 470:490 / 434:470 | 4.9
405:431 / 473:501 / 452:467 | 1.0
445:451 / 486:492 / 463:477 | -4.0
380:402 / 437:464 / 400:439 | 8.3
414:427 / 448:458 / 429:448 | 8.7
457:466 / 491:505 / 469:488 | -1.4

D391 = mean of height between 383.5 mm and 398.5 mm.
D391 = 16.5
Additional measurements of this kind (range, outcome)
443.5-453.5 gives 8.57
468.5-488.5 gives 16.9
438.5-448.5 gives 6.48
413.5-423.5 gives 11.6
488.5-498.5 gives 17.2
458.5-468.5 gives 15.5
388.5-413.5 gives 16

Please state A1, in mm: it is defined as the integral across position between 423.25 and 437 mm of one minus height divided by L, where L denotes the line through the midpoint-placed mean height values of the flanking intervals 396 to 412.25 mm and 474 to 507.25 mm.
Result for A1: 8.54 mm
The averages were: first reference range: 15.8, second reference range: 16.9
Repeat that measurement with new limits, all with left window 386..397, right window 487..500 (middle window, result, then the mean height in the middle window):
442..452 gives 5.3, 7.94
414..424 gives 3.2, 11.4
